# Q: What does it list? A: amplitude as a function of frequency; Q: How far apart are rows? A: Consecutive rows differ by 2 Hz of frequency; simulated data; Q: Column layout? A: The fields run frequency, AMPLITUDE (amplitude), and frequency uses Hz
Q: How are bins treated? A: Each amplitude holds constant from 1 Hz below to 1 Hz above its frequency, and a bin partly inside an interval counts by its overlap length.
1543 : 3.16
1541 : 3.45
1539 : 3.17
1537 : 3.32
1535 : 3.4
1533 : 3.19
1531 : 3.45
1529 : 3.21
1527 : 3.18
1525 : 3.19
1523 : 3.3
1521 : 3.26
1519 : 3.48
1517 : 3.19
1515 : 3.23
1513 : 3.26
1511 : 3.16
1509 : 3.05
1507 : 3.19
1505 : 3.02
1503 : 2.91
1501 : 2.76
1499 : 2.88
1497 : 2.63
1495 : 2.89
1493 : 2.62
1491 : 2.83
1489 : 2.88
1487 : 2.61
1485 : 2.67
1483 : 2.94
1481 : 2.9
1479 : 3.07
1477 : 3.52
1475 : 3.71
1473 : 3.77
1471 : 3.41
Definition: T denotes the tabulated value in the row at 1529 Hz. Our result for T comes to 3.21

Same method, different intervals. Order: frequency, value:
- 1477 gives 3.52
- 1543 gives 3.16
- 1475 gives 3.71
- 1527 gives 3.18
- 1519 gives 3.48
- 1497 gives 2.63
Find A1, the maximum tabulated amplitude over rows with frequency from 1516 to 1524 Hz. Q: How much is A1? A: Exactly 3.48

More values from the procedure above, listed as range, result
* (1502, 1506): 3.02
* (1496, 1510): 3.19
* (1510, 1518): 3.26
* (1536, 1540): 3.32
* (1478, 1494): 3.07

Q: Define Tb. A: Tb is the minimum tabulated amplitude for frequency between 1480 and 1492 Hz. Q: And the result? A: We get 2.61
